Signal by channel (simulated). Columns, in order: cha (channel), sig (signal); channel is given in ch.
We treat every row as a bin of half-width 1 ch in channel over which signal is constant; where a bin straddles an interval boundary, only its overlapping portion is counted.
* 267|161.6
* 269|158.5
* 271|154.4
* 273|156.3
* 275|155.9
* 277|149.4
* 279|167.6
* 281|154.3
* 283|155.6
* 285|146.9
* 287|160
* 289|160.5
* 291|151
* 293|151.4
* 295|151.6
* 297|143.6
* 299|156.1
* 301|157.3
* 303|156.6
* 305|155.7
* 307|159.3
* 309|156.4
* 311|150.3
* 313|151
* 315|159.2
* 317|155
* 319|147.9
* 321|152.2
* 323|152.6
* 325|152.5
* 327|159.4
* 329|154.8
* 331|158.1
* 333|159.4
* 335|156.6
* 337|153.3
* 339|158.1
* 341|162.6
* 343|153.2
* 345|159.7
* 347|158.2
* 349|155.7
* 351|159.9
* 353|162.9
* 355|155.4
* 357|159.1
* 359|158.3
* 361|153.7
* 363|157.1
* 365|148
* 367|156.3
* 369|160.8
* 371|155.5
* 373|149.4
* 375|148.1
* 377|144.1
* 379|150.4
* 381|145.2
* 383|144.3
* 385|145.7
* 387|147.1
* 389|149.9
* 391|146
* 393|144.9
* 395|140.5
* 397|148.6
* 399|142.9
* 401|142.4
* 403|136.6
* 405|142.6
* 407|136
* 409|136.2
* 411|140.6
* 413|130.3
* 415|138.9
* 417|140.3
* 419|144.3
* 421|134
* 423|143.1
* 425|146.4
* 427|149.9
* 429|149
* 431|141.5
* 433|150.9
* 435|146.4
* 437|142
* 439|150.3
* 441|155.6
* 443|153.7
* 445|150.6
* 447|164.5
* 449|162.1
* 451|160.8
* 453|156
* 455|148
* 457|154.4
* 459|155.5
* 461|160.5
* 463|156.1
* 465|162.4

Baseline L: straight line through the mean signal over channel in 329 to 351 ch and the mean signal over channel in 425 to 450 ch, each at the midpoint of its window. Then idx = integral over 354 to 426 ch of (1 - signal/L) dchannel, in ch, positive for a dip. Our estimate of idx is 3.8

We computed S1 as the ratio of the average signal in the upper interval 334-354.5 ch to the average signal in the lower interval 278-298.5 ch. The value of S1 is 1.02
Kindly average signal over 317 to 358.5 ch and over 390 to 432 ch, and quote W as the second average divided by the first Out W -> 0.9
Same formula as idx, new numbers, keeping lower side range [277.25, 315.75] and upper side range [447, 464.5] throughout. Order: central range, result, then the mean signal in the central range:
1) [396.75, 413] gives 1.7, 140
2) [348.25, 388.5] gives 0.8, 153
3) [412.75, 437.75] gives 2.2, 143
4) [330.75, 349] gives -0.2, 158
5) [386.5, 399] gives 0.8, 146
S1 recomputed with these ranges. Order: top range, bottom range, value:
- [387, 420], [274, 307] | 0.91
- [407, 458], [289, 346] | 0.95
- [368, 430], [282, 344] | 0.93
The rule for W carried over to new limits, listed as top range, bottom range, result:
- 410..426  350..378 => 0.90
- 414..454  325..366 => 0.95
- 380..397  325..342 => 0.92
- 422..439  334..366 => 0.93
